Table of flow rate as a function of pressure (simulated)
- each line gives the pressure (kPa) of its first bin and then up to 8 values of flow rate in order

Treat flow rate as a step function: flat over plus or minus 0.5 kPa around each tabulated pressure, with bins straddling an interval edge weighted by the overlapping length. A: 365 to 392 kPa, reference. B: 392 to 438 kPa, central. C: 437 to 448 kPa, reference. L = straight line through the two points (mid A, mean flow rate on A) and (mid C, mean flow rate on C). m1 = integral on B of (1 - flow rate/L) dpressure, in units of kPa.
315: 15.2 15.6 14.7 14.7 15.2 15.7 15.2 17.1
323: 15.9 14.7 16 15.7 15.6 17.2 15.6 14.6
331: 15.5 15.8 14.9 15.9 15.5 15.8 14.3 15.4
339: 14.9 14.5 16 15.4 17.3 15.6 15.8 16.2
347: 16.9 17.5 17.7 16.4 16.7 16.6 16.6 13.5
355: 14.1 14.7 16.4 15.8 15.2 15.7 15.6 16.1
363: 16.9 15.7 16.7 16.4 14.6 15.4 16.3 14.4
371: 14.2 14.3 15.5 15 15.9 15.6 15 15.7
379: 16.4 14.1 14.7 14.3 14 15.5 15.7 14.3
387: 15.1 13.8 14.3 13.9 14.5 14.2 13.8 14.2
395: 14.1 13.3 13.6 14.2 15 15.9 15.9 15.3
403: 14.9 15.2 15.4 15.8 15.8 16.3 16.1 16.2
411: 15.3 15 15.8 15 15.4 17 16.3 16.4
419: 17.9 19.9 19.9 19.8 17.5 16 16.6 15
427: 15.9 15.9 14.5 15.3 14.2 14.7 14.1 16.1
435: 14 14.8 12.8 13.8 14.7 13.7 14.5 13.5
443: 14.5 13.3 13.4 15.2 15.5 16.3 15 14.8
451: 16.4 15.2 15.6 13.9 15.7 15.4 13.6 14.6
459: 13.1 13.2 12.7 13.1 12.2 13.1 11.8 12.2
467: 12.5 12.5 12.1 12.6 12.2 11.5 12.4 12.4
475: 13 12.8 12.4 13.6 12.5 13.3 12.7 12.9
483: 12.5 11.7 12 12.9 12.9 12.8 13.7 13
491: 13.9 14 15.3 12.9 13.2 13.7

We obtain -3.2 kPa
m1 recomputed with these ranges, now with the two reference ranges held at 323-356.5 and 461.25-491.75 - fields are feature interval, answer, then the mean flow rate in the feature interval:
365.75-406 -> -0.4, 14.8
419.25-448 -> -3.7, 15.4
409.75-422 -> -2.5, 16.8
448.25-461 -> -1.5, 14.7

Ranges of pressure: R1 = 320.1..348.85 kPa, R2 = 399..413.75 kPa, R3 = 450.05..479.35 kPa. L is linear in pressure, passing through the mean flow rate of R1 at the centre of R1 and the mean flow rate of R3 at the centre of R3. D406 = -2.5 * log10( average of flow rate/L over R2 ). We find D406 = -0.09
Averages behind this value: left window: 15.8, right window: 13.3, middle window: 15.6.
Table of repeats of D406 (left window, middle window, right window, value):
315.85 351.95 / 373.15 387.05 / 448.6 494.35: -0.01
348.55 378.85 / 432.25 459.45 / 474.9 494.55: -0.05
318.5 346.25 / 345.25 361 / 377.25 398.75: -0.06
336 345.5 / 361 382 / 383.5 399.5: -0.05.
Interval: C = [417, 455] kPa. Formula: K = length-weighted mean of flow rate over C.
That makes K 15.4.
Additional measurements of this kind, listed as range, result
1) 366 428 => 15.5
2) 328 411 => 15.4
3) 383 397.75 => 14.3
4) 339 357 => 16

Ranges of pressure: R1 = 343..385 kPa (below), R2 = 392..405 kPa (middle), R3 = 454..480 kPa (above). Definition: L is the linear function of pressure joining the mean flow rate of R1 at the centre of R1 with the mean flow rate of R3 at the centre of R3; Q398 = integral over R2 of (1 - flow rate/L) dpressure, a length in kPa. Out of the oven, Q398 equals 0.08 kPa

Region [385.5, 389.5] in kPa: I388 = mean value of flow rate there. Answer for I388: 14.4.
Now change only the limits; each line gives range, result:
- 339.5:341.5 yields 15.2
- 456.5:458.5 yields 14.1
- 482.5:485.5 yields 12.1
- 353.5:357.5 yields 14.7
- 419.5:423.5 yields 19.3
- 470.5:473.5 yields 12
